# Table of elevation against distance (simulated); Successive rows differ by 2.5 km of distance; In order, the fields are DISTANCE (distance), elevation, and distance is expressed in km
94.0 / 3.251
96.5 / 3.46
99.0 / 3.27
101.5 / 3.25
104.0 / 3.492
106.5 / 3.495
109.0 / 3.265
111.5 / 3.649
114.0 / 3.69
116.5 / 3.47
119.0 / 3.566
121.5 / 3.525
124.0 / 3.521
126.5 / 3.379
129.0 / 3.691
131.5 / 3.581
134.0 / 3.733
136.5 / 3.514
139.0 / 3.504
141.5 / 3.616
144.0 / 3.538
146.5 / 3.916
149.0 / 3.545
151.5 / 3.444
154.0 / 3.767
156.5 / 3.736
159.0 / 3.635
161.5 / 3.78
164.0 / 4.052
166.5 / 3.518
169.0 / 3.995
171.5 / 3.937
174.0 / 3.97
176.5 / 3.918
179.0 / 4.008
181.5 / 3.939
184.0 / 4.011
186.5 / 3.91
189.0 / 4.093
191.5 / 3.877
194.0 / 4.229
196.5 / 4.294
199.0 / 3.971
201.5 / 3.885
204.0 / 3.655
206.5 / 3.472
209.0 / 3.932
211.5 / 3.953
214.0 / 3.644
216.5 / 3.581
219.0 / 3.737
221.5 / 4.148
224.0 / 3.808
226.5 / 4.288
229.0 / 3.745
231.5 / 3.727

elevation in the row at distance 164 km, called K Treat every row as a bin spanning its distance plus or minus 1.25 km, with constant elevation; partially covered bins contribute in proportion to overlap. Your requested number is 4.052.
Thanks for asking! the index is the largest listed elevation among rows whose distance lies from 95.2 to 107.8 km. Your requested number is 3.495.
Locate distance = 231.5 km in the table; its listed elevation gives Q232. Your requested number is 3.727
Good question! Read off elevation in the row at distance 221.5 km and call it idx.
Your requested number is 4.148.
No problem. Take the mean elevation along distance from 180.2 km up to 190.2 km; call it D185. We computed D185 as 3.99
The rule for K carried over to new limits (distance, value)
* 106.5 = 3.495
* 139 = 3.504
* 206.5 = 3.472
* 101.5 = 3.25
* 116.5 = 3.47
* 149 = 3.545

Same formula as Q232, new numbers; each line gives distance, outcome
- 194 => 4.229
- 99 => 3.27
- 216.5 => 3.581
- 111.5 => 3.649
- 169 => 3.995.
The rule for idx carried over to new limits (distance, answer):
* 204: 3.655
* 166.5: 3.518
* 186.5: 3.91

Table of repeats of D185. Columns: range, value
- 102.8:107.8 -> 3.49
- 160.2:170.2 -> 3.83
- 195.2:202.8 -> 4.05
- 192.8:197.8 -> 4.26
